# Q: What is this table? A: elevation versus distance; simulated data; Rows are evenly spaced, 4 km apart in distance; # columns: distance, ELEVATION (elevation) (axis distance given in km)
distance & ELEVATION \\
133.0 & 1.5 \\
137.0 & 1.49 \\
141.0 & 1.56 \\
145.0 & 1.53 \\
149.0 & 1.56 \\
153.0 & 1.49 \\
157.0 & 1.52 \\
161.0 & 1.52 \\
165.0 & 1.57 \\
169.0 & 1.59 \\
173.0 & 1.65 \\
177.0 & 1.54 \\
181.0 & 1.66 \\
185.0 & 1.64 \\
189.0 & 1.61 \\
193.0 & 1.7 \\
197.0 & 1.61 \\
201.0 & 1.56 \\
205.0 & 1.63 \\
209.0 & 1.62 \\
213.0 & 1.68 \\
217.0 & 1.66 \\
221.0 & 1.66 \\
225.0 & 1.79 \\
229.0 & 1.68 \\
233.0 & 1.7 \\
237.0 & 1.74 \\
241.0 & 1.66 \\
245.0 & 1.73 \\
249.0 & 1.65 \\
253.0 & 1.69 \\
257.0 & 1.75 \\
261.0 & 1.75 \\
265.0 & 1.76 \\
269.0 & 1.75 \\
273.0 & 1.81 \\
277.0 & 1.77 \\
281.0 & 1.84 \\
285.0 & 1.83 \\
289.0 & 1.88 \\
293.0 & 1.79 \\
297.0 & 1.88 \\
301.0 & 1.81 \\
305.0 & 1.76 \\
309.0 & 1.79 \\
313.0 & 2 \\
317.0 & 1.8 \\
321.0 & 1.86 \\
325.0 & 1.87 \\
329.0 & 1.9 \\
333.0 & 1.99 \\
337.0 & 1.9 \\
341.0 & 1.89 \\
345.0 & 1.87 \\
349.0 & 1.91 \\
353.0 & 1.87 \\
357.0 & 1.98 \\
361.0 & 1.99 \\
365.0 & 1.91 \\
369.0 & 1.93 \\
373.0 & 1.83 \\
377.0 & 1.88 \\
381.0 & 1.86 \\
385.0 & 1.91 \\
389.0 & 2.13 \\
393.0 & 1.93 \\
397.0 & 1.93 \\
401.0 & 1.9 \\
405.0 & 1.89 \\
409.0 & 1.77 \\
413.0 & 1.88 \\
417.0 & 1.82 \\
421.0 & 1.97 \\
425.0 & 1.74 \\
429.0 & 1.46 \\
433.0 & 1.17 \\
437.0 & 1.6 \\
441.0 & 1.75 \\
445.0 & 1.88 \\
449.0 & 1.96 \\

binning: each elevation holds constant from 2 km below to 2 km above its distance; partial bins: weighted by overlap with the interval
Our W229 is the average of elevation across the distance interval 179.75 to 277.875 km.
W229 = 1.69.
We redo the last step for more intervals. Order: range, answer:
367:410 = 1.91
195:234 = 1.66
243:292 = 1.77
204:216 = 1.65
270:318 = 1.83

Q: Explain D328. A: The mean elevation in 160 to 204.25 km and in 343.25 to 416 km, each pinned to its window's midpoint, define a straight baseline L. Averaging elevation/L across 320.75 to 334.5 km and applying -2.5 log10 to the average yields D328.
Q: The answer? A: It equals -0.046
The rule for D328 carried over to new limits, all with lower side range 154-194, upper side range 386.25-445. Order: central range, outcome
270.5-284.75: -0.08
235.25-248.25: -0.04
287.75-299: -0.10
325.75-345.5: -0.11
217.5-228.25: -0.05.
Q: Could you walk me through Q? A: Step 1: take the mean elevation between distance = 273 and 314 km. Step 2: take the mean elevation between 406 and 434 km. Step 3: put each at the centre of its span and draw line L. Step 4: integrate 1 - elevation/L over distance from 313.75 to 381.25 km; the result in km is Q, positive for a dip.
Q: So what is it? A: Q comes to -4.5 km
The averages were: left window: 1.83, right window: 1.71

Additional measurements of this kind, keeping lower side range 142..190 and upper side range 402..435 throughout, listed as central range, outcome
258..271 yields -1.0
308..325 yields -2.1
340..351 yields -1.4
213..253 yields -2.1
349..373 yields -3.4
